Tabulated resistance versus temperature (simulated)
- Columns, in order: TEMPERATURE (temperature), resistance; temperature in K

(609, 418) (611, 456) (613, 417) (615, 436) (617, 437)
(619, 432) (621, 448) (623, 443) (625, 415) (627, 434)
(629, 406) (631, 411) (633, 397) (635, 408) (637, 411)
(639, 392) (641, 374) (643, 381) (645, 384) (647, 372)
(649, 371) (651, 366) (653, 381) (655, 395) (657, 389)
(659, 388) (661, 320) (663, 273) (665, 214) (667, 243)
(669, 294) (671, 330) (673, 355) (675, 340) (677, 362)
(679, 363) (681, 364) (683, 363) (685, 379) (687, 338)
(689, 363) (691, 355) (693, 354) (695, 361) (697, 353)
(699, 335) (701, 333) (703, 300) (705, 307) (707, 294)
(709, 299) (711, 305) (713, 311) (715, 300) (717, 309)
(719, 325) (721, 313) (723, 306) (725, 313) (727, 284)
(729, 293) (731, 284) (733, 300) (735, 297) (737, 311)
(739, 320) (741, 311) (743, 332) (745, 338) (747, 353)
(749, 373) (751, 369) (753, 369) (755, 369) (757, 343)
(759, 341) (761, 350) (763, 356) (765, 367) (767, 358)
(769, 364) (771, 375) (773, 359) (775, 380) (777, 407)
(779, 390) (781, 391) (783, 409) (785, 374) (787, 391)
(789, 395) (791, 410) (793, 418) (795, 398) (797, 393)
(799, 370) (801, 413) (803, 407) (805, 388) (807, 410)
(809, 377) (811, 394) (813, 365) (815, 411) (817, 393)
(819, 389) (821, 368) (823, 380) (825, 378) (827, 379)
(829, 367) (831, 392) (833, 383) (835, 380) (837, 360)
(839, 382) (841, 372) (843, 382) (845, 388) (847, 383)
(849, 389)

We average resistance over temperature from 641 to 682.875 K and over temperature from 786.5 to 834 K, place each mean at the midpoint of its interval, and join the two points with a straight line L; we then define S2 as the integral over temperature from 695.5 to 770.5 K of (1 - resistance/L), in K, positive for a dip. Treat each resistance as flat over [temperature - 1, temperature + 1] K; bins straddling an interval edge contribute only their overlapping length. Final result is 8.2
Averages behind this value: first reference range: 345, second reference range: 390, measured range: 327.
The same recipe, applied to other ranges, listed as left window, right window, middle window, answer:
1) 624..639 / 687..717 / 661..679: 2.9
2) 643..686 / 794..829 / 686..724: 3.5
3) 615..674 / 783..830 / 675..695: 1.1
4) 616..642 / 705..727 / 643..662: 0.6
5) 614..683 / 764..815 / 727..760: 4.6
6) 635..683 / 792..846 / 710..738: 4.8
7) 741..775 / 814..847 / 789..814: -1.6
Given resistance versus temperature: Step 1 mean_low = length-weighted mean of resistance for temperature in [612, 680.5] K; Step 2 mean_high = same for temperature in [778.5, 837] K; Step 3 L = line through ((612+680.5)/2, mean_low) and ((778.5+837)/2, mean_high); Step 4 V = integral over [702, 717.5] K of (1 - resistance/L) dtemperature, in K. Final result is 3.2 K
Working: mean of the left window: 376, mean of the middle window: 303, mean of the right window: 390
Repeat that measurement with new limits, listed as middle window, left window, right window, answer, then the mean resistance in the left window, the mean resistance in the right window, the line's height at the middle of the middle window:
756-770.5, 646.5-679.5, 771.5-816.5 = 0.96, 338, 393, 380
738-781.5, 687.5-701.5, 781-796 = 2.81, 351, 399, 384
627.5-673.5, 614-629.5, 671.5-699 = 4.52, 432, 356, 398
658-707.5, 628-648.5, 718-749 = 3.31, 393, 314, 356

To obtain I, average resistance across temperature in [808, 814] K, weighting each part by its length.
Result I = 379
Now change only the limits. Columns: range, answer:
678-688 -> 361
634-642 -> 396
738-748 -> 331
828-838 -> 376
